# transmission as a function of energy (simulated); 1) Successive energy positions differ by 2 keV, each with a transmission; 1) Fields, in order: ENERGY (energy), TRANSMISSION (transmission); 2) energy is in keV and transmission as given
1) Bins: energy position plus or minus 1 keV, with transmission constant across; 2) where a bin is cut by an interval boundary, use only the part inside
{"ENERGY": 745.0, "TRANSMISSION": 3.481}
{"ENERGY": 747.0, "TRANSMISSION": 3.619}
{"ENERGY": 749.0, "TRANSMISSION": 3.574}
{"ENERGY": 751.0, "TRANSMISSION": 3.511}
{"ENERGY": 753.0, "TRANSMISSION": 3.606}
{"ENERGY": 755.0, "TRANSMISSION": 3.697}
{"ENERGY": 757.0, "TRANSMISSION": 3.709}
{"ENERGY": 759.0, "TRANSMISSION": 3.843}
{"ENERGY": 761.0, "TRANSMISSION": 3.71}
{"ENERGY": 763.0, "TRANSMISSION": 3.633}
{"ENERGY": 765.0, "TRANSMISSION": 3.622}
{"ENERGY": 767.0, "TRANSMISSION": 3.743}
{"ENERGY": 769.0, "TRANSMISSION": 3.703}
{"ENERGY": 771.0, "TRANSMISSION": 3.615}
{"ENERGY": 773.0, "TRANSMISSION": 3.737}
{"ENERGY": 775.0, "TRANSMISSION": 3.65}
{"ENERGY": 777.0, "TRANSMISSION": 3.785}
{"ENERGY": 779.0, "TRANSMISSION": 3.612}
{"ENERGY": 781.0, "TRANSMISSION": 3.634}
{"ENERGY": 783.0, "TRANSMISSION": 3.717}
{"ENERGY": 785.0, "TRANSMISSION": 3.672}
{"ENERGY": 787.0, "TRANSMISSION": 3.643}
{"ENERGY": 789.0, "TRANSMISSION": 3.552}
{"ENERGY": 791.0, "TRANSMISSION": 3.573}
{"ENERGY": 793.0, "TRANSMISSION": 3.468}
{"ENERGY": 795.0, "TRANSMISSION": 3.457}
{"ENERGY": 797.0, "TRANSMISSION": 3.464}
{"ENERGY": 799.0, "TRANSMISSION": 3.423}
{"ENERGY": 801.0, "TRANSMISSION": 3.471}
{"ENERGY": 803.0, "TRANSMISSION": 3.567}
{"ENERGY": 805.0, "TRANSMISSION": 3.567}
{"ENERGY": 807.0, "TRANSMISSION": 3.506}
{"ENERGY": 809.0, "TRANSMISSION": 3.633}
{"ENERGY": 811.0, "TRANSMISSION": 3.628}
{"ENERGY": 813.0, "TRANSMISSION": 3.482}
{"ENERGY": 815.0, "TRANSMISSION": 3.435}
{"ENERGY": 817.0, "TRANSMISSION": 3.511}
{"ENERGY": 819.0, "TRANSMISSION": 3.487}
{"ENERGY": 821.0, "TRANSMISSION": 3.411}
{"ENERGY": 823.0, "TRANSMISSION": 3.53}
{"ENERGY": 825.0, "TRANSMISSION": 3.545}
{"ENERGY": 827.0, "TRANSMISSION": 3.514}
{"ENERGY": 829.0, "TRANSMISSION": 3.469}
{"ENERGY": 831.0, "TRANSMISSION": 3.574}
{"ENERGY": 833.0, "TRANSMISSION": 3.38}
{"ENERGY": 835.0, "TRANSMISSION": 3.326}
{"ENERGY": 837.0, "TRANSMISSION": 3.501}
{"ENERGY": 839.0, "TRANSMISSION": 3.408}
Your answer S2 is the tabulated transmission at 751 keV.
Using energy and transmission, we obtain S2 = 3.511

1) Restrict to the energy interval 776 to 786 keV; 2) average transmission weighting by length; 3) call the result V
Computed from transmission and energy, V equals 3.68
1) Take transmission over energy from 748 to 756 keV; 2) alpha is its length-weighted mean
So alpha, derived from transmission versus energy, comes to 3.6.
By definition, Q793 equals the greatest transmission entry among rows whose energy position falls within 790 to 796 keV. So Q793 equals 3.573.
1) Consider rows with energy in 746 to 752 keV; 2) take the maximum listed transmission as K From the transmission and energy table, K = 3.619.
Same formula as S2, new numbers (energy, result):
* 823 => 3.53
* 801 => 3.471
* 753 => 3.606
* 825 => 3.545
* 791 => 3.573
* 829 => 3.469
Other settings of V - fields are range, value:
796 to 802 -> 3.45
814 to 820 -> 3.48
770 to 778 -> 3.7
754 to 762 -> 3.74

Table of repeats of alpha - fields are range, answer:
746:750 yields 3.6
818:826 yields 3.49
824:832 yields 3.53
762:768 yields 3.67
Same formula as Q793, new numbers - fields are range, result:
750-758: 3.709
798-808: 3.567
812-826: 3.545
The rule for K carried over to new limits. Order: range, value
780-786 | 3.717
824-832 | 3.574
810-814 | 3.628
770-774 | 3.737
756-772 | 3.843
